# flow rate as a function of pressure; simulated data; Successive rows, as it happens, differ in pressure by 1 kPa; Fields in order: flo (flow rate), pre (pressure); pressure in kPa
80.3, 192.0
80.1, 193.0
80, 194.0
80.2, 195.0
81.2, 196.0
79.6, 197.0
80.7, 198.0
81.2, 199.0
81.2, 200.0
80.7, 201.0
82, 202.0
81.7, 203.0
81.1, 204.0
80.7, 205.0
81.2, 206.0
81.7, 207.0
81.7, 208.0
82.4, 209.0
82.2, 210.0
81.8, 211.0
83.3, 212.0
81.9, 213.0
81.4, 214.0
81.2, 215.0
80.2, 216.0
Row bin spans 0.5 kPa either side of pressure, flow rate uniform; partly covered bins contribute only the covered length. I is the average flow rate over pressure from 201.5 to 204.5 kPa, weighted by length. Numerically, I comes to 81.6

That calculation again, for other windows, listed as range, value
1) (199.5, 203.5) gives 81.4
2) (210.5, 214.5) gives 82.1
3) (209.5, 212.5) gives 82.4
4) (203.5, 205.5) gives 80.9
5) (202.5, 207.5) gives 81.3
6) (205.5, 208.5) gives 81.5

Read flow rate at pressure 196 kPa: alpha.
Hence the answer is 81.2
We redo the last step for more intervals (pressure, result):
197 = 79.6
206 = 81.2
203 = 81.7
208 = 81.7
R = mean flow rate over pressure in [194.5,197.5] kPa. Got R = 80.3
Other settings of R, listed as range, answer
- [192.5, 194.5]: 80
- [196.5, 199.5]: 80.5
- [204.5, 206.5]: 81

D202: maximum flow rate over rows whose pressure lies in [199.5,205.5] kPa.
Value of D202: 82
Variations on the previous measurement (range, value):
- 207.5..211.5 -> 82.4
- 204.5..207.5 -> 81.7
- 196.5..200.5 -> 81.2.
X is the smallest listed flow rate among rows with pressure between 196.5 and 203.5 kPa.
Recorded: 79.6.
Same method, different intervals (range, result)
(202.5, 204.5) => 81.1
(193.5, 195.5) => 80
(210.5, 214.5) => 81.4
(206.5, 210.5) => 81.7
